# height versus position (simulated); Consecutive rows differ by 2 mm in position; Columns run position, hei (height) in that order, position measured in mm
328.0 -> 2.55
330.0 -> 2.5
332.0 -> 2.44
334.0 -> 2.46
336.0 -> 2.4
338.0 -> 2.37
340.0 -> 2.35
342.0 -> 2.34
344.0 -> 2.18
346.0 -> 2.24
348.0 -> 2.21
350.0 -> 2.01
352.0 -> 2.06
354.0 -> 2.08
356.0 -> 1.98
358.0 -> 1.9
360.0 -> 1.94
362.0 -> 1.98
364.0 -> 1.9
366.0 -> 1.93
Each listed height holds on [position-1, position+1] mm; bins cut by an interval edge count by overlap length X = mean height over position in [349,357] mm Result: 2.03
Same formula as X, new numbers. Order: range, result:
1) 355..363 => 1.95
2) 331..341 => 2.4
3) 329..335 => 2.47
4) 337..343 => 2.35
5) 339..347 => 2.28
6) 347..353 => 2.09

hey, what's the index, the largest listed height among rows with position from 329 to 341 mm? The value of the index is 2.5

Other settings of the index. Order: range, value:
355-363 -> 1.98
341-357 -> 2.34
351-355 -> 2.08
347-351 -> 2.21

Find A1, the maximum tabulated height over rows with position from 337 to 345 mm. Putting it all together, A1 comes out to 2.37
